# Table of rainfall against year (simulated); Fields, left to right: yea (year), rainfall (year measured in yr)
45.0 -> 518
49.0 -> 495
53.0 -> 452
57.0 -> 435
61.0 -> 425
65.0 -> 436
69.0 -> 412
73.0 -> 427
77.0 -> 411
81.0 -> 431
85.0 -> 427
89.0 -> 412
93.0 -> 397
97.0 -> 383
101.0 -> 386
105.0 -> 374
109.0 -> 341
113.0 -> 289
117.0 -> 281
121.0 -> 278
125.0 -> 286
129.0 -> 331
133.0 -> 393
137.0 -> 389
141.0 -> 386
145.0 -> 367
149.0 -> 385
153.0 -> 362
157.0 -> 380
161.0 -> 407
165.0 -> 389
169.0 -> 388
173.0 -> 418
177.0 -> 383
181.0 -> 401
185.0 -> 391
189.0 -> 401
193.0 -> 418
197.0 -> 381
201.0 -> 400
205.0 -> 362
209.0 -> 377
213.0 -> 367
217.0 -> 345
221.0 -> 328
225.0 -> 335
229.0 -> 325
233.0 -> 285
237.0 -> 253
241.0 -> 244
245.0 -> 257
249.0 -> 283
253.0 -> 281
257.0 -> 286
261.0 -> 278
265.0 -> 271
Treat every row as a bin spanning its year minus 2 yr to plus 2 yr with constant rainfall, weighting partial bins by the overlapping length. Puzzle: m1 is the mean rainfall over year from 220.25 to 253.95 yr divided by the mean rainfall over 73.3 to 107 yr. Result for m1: 0.7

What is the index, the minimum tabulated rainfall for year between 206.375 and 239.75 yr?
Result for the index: 253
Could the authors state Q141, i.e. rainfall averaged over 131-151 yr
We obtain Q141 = 384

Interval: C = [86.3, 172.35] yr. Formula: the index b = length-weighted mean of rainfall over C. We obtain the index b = 364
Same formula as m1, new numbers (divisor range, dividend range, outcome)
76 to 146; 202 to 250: 0.87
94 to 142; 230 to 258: 0.79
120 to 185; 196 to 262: 0.85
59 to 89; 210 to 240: 0.75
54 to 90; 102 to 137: 0.77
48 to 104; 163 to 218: 0.92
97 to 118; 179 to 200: 1.17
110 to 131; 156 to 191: 1.34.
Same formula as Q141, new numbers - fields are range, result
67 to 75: 420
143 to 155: 371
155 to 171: 391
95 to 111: 371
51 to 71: 432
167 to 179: 396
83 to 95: 412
